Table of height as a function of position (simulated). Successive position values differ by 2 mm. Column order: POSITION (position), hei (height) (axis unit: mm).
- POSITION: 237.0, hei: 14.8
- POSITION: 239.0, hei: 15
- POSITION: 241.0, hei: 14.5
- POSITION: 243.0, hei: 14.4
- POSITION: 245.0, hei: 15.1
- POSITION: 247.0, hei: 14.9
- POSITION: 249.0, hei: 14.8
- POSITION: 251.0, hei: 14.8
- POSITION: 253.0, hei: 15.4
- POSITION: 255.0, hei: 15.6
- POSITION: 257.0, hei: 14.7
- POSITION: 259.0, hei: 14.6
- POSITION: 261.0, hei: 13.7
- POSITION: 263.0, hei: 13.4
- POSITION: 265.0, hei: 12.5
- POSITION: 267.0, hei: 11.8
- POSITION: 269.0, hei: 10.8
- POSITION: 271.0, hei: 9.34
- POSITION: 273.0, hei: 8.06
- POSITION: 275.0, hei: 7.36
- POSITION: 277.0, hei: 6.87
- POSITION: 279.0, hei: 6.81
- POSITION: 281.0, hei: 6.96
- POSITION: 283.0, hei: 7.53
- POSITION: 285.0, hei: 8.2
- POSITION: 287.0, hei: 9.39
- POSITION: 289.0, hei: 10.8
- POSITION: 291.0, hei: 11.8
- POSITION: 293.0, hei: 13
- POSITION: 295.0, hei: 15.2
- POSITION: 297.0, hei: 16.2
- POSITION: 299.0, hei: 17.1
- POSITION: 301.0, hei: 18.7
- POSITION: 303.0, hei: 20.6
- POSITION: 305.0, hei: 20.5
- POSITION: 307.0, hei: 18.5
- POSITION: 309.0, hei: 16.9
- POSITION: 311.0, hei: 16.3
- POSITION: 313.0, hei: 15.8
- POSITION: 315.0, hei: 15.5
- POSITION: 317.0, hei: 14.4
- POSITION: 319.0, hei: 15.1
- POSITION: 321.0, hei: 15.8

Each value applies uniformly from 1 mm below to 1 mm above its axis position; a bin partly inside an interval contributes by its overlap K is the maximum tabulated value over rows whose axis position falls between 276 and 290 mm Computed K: 10.8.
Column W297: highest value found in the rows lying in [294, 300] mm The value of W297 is 17.1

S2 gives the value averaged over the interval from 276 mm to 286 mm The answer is 7.27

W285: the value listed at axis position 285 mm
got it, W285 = 8.2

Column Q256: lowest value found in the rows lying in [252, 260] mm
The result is 14.6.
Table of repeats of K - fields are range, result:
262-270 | 13.4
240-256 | 15.6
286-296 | 15.2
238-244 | 15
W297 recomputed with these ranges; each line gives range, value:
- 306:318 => 18.5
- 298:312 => 20.6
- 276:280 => 6.87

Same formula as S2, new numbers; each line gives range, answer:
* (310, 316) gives 15.9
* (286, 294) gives 11.2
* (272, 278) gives 7.43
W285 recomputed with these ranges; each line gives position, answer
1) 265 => 12.5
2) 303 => 20.6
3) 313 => 15.8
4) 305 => 20.5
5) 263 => 13.4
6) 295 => 15.2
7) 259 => 14.6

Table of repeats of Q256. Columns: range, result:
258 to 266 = 12.5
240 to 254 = 14.4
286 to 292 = 9.39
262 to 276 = 7.36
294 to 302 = 15.2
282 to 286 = 7.53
